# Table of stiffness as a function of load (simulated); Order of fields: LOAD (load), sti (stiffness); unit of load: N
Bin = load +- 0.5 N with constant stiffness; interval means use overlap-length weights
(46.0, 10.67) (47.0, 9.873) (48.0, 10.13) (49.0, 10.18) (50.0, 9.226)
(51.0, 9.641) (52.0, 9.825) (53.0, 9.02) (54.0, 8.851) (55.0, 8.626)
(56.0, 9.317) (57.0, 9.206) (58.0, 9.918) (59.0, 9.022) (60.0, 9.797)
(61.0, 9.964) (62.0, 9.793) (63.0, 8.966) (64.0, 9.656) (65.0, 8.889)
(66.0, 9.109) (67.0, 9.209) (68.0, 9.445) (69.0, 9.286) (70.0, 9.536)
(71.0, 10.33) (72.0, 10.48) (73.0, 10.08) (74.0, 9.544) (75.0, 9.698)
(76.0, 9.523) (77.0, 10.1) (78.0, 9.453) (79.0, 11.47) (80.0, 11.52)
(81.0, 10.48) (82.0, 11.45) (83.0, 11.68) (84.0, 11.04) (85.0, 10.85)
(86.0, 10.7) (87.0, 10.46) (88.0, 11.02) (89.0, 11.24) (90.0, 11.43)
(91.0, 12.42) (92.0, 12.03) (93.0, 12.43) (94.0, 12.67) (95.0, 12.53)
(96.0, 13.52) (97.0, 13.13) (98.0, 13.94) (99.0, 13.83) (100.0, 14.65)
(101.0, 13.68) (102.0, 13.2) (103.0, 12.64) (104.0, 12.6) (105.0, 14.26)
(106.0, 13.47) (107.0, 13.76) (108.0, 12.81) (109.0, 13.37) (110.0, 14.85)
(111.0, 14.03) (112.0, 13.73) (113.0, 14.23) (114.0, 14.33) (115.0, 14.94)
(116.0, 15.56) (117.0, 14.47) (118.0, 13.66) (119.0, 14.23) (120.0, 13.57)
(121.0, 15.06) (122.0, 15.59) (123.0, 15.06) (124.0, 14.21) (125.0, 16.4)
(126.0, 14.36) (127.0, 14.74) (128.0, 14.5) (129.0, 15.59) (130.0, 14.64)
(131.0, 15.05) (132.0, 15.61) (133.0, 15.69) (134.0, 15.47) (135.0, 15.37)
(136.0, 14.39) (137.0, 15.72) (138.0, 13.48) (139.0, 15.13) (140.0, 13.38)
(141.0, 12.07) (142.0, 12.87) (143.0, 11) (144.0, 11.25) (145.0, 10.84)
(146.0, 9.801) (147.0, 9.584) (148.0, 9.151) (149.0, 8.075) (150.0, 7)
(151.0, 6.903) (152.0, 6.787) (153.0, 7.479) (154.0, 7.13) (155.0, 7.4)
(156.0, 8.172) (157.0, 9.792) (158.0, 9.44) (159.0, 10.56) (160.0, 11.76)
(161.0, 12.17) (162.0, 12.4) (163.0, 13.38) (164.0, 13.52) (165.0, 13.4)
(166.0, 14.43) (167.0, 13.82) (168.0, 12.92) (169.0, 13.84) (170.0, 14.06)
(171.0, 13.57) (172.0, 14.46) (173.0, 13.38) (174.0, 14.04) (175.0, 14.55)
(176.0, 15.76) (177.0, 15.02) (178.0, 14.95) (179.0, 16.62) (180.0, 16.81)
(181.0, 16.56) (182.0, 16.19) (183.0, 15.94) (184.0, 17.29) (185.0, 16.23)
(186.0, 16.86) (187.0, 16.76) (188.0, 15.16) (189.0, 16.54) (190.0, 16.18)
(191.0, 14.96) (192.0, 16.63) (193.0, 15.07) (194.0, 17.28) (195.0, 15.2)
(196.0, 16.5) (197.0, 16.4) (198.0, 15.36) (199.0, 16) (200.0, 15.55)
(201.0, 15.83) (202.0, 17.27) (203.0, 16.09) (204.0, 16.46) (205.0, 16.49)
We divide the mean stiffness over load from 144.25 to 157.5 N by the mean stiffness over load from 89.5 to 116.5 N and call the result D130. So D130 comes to 0.62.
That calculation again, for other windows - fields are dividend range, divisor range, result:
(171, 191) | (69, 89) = 1.50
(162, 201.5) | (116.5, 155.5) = 1.21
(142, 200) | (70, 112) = 1.10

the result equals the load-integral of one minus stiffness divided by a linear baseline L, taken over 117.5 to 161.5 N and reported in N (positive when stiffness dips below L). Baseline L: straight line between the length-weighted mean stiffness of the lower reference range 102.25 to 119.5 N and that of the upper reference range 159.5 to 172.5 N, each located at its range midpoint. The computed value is 4.5 N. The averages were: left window 13.9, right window 13.4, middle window 12.3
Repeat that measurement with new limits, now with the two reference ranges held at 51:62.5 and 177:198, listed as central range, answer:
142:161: 6.8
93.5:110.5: -2.5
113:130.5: -2.7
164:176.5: 1.0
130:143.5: -0.7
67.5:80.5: 0.3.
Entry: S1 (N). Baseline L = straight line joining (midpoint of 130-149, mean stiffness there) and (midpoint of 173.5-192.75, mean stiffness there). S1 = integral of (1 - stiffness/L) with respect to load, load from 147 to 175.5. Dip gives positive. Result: 6.7 N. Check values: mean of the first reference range 13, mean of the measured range 11.2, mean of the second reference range 15.9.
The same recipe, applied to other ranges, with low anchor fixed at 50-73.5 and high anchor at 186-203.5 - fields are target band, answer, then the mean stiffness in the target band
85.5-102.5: -2.2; 12.5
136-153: 3.4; 10.8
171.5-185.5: -0.3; 15.6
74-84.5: -0.2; 10.6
